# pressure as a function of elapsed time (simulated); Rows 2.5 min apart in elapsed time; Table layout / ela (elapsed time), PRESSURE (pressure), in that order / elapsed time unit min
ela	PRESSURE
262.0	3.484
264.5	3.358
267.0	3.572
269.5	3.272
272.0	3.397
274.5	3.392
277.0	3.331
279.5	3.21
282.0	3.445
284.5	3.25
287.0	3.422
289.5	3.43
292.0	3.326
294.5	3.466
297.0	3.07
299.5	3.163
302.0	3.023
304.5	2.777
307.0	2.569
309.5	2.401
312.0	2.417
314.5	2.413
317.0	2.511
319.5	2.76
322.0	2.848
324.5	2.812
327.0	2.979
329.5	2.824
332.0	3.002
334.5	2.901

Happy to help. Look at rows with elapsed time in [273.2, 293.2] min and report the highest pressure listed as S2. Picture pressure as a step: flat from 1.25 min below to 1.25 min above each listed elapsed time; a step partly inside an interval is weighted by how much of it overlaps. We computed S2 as 3.445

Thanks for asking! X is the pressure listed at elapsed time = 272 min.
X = 3.397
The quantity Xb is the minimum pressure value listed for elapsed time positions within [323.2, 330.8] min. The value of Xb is 2.812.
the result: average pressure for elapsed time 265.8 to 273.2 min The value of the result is 3.41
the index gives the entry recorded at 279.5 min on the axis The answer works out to 3.21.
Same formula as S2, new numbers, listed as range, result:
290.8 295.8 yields 3.466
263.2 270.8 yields 3.572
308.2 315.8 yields 2.417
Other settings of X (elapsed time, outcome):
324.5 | 2.812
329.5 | 2.824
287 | 3.422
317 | 2.511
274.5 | 3.392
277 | 3.331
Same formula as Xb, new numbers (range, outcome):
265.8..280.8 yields 3.21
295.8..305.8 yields 2.777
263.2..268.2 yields 3.358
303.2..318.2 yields 2.401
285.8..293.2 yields 3.326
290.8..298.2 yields 3.07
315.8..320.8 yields 2.511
